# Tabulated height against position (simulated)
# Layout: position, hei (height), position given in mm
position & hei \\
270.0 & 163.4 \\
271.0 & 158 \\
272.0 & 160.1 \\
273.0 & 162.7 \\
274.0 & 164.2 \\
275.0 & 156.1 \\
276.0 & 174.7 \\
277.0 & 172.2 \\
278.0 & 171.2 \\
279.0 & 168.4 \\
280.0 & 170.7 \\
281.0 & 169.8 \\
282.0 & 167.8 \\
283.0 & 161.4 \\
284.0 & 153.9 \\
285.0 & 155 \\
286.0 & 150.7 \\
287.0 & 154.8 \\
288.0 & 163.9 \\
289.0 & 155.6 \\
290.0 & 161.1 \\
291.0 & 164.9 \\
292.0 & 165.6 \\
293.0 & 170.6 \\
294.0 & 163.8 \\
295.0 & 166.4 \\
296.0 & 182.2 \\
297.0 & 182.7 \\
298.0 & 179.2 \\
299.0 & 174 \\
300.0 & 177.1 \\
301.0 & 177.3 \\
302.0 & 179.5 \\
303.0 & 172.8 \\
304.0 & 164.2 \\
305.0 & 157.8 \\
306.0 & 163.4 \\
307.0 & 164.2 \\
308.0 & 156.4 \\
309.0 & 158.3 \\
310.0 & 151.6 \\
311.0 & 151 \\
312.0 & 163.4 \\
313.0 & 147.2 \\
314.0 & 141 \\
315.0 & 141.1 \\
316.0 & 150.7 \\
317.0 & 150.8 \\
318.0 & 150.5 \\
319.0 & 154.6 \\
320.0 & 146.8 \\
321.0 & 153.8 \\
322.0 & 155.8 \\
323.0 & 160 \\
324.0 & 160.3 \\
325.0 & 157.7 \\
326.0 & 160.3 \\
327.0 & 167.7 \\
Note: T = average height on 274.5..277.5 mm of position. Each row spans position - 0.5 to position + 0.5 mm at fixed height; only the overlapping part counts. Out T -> 168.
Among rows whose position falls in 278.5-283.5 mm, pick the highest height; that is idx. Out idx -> 170.7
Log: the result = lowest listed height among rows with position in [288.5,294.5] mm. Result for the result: 155.6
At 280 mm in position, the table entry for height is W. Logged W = 170.7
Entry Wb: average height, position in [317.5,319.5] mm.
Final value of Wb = 153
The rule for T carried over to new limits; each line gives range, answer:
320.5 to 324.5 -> 157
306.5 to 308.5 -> 160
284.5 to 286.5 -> 153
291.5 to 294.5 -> 167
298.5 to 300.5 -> 176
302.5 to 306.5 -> 165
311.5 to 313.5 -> 155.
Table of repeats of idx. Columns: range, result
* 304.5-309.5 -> 164.2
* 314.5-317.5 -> 150.8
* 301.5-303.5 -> 179.5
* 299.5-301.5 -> 177.3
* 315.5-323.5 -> 160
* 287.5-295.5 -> 170.6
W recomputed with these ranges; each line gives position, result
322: 155.8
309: 158.3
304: 164.2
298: 179.2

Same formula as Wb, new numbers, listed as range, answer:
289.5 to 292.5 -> 164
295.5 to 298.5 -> 181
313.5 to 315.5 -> 141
